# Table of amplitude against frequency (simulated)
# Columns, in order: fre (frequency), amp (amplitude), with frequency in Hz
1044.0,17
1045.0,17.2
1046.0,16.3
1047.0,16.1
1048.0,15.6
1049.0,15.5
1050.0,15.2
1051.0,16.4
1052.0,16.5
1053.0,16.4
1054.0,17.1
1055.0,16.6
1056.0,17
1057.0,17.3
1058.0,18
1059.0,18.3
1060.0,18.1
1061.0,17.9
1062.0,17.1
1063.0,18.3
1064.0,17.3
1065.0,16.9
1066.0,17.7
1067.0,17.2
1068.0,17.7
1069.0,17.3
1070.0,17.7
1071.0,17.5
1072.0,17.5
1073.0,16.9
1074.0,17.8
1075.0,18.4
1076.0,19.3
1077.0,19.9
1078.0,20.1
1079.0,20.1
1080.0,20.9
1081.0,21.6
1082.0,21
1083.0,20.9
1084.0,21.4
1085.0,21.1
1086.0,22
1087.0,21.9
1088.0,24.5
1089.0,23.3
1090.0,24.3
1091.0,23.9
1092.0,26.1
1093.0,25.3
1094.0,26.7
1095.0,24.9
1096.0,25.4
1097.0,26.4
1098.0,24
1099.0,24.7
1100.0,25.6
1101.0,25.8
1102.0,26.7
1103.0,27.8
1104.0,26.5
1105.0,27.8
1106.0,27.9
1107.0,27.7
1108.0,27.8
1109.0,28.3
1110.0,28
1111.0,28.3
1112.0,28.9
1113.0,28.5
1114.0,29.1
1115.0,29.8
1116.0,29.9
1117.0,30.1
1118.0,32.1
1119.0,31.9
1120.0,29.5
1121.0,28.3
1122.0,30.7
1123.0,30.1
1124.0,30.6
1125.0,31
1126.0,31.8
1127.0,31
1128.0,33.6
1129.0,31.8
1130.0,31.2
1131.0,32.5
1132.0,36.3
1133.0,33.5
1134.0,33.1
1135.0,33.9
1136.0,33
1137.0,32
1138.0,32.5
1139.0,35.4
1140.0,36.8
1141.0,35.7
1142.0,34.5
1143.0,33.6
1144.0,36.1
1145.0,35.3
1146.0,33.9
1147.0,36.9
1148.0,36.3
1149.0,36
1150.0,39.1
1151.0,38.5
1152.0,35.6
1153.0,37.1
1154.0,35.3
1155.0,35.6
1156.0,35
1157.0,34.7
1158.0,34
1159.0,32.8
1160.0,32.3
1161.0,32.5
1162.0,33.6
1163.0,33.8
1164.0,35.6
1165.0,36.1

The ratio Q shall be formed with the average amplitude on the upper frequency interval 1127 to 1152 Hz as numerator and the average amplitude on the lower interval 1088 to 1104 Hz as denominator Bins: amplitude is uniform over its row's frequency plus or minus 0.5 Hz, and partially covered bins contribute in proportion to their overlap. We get 1.36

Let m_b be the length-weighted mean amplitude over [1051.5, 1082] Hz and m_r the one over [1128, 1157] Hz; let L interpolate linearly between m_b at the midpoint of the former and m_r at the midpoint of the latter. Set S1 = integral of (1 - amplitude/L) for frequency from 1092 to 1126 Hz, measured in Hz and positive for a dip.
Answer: -0.9 Hz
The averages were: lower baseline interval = 18.1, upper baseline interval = 34.9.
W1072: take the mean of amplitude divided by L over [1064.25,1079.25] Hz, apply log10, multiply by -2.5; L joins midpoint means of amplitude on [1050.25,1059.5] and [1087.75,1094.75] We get 0.14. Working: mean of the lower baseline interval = 17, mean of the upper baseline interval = 24.9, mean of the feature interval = 18.1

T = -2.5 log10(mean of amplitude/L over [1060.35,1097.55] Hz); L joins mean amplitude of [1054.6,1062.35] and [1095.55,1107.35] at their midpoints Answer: 0.06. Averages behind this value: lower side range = 17.6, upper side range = 26.3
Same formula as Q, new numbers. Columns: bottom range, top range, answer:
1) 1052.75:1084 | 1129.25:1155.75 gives 1.91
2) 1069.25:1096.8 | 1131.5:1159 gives 1.63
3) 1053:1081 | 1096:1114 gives 1.50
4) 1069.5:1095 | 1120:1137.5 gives 1.50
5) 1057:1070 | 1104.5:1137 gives 1.73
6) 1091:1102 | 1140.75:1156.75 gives 1.41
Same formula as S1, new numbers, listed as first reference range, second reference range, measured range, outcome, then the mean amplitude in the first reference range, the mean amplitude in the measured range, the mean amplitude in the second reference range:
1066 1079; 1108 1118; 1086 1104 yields -0.6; 18.2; 25.1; 29.1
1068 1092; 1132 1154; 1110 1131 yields -0.3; 20.5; 30.4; 35.2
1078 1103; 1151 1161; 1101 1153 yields -3.5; 23.7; 31.9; 34.8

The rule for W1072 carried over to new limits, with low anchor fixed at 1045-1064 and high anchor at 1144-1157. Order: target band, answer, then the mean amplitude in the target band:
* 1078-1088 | 0.064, 21.3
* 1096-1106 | 0.001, 26.2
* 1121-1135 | -0.013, 32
